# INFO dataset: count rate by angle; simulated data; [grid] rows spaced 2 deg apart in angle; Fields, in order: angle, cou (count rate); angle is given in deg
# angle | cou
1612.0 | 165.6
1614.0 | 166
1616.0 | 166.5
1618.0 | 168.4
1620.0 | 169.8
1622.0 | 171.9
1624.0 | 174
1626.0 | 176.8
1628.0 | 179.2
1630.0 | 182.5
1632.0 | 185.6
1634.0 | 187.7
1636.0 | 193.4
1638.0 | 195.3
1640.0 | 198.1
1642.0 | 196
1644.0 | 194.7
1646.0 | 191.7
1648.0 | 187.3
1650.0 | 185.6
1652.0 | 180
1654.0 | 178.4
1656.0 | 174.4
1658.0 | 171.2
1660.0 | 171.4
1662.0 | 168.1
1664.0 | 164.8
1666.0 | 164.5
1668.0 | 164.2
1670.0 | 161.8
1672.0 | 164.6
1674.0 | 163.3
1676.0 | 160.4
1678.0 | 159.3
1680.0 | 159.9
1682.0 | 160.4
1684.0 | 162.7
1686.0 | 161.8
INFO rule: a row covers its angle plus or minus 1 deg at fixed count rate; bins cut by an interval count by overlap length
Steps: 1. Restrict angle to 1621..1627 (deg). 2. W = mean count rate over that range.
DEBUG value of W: 174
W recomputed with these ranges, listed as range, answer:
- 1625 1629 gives 178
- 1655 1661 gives 172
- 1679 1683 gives 160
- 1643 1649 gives 191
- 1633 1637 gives 191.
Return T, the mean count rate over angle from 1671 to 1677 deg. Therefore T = 163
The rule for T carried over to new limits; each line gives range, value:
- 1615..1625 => 170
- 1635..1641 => 196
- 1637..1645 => 196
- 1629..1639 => 189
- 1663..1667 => 165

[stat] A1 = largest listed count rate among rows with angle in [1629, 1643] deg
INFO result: 198.1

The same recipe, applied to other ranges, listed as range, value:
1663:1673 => 164.8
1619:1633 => 185.6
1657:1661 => 171.4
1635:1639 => 195.3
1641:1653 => 196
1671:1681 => 164.6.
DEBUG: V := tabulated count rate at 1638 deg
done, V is 195.3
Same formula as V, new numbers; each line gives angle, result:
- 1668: 164.2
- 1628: 179.2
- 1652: 180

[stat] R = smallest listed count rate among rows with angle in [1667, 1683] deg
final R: 159.3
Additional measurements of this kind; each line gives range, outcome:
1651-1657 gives 174.4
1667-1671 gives 161.8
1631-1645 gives 185.6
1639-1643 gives 196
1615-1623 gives 166.5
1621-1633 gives 171.9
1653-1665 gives 164.8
